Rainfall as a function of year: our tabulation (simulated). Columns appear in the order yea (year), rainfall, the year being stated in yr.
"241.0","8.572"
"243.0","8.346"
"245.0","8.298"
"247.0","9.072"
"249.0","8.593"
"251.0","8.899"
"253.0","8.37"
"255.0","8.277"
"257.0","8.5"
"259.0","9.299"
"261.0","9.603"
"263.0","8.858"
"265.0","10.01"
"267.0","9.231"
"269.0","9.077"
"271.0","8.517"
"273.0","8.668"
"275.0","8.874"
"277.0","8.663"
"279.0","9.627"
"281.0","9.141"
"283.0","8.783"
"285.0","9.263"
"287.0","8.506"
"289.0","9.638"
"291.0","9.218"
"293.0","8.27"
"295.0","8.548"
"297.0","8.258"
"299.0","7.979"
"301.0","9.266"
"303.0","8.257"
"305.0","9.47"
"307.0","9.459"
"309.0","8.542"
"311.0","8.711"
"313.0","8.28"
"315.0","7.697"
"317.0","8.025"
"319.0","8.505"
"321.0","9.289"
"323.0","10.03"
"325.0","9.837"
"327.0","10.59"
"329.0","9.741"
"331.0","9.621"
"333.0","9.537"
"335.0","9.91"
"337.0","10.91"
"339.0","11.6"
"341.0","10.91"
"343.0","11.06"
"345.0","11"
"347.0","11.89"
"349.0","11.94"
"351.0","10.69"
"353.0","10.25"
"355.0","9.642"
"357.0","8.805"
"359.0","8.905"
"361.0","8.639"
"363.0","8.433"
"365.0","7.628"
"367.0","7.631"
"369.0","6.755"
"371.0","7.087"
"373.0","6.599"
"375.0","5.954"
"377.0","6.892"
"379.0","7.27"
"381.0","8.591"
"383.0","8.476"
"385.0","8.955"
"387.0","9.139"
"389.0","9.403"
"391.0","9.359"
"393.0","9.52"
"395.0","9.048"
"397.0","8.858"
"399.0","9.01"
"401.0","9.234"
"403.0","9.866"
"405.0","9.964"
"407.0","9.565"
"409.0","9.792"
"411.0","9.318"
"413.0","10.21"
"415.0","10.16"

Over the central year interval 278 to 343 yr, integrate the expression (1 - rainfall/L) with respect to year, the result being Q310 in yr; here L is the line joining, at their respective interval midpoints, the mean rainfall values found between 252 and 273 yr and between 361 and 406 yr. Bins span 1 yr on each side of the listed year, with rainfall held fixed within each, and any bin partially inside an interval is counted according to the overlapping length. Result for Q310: -4.08 yr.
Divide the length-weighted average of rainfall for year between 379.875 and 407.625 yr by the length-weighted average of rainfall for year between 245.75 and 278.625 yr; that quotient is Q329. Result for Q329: 1.0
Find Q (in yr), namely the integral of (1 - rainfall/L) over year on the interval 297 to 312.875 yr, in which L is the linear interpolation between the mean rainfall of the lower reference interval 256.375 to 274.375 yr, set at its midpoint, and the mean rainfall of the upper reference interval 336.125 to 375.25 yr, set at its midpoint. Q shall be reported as 0.8 yr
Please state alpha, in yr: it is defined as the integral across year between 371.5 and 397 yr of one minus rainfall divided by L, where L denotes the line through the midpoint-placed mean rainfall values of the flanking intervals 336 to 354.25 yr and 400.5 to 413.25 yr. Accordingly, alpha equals 4.82 yr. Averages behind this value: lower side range 11.1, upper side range 9.7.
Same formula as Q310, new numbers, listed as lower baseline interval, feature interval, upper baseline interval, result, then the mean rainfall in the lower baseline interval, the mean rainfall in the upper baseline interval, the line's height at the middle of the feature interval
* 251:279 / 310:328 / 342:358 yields 1.9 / 8.94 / 10.7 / 10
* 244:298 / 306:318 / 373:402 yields 0.4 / 8.89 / 8.48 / 8.75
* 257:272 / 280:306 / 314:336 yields 1.2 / 9.18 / 9.34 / 9.26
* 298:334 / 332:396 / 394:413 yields 0.8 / 9.05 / 9.45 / 9.27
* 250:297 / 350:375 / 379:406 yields 2.1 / 8.93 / 9.12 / 9.07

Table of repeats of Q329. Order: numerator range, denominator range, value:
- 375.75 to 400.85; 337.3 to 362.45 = 0.83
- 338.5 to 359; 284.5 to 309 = 1.21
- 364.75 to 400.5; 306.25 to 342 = 0.86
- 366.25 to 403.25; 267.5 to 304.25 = 0.94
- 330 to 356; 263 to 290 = 1.18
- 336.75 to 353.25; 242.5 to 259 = 1.30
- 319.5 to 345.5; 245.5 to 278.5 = 1.15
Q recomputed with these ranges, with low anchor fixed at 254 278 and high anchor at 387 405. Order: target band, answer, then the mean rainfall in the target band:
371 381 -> 2.5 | 6.91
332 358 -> -4.1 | 10.6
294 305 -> 0.6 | 8.55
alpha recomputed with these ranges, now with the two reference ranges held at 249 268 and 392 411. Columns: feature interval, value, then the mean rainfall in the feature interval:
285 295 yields 0.2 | 8.91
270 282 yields 0.2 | 8.92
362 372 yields 1.9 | 7.51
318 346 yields -3.0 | 10.2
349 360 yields -0.7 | 9.87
